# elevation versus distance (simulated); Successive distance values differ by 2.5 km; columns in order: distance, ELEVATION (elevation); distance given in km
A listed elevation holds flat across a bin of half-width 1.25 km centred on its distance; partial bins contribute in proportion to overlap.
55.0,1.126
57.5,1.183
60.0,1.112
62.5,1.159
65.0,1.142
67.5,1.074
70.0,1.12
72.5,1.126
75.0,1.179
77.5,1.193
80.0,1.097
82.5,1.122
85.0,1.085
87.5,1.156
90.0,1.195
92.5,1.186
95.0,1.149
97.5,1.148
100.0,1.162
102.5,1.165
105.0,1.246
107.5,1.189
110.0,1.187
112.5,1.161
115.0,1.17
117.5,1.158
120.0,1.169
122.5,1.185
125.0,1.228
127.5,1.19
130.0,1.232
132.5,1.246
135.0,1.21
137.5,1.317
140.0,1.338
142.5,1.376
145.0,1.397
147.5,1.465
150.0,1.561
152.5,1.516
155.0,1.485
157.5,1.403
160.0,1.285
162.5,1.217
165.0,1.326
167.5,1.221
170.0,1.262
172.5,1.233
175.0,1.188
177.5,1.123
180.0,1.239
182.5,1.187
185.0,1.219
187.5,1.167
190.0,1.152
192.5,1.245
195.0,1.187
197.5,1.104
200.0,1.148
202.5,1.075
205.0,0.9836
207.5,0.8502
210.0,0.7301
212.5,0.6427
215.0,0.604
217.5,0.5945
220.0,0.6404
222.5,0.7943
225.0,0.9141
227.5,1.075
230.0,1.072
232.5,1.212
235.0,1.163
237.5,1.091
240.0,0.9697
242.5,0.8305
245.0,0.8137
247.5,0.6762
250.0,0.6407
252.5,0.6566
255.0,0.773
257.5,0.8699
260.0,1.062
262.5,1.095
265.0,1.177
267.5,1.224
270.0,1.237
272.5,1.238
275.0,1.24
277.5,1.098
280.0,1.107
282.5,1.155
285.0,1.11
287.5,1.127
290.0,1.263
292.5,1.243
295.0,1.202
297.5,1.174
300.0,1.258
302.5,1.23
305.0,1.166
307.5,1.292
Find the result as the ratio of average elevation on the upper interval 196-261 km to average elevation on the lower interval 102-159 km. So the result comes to 0.69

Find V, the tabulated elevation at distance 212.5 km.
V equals 0.6427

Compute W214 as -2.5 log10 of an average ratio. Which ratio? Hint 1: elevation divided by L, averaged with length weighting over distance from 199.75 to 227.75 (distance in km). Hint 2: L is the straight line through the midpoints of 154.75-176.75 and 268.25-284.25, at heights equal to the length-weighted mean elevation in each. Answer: 0.45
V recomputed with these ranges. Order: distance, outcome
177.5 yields 1.123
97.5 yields 1.148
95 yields 1.149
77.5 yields 1.193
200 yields 1.148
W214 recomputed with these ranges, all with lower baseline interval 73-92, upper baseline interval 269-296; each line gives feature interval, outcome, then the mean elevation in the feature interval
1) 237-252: 0.40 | 0.815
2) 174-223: 0.17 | 0.996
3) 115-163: -0.14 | 1.31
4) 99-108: -0.04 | 1.19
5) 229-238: 0.03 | 1.14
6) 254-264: 0.22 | 0.96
